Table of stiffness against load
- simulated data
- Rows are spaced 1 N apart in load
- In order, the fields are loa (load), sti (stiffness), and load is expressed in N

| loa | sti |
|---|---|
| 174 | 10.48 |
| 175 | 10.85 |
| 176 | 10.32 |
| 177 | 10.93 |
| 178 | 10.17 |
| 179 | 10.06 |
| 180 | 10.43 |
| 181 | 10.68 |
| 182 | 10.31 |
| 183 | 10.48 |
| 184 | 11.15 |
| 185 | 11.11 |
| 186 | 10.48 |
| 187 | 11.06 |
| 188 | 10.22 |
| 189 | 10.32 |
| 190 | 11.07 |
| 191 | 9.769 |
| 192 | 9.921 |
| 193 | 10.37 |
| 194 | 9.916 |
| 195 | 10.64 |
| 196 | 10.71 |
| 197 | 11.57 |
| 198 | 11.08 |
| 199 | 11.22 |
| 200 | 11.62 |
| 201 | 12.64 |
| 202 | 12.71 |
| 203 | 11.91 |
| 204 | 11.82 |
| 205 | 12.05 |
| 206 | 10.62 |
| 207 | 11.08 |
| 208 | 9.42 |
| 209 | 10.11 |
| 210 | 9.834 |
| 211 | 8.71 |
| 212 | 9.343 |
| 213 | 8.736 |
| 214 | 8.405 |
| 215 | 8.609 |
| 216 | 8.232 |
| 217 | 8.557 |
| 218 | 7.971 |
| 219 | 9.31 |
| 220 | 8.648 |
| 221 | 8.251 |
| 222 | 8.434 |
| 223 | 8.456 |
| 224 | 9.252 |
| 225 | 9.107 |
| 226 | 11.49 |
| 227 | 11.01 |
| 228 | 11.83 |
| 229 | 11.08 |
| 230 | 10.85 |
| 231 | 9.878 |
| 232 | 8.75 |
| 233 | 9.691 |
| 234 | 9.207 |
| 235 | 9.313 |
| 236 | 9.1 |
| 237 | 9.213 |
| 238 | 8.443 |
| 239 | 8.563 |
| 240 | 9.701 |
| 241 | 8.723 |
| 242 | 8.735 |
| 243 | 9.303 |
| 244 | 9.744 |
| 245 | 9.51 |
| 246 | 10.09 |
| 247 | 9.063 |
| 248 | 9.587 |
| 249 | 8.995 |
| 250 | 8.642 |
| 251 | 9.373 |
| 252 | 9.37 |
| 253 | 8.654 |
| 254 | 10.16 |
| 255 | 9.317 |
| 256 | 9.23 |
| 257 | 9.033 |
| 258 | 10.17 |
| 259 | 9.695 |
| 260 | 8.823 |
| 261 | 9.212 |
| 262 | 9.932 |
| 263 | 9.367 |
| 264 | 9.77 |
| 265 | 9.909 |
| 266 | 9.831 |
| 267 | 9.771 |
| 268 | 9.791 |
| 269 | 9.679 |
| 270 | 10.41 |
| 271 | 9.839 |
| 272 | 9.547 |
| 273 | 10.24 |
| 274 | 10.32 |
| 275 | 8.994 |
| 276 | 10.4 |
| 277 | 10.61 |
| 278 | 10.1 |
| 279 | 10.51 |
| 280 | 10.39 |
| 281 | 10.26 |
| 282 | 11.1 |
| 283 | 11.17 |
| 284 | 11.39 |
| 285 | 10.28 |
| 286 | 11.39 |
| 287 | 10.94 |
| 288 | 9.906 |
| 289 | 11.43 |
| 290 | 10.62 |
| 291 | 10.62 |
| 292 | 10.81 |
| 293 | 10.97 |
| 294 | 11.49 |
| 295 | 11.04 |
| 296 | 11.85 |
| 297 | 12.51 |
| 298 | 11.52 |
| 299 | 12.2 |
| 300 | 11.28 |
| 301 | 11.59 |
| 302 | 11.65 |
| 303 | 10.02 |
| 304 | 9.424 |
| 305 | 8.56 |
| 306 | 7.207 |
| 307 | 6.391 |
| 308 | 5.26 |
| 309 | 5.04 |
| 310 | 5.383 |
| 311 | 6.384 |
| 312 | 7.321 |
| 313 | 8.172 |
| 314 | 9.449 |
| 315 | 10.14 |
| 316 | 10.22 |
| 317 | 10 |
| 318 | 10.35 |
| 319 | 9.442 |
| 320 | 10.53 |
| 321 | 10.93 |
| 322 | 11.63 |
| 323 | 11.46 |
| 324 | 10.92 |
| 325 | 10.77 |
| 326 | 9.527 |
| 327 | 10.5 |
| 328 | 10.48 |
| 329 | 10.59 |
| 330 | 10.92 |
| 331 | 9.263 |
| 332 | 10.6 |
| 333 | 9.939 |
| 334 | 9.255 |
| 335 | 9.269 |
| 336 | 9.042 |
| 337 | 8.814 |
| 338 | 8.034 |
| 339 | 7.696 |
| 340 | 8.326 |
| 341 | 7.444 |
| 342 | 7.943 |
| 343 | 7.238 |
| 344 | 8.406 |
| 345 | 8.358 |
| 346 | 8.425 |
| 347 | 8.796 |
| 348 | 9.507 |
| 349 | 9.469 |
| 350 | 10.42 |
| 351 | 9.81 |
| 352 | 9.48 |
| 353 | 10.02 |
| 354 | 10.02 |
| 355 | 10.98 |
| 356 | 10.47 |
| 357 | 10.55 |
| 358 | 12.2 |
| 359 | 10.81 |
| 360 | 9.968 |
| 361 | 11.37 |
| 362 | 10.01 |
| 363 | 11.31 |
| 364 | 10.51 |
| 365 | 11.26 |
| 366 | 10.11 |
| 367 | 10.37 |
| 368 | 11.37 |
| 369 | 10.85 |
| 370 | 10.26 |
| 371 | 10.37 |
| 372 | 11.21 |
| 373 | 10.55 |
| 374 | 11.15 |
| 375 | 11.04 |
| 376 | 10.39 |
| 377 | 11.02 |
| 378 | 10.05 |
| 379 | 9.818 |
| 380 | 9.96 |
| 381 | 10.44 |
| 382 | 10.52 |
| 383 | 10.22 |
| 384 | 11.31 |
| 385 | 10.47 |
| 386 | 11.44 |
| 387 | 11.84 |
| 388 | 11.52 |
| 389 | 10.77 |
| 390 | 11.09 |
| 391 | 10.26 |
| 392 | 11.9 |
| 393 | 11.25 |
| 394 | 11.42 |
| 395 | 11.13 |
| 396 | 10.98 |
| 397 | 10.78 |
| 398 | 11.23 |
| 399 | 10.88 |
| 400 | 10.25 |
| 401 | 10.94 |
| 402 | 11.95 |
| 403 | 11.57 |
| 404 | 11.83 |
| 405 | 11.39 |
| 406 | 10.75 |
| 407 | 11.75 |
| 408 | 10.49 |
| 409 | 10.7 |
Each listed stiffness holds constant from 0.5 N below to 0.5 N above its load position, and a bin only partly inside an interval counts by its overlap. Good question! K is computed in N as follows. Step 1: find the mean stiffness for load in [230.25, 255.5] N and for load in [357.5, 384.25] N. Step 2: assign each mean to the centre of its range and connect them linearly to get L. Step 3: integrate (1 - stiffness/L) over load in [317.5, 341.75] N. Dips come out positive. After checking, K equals 1.0 N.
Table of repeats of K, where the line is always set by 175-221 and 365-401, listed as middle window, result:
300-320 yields 3.71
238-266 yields 2.95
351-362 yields 0.22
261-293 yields 0.69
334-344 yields 2.27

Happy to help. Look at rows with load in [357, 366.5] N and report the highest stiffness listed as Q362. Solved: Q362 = 12.2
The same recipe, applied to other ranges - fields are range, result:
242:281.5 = 10.61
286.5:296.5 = 11.85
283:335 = 12.51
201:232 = 12.71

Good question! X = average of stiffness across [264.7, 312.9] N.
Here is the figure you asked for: 9.93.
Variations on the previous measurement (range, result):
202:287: 9.73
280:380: 9.97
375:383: 10.4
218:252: 9.41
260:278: 9.84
